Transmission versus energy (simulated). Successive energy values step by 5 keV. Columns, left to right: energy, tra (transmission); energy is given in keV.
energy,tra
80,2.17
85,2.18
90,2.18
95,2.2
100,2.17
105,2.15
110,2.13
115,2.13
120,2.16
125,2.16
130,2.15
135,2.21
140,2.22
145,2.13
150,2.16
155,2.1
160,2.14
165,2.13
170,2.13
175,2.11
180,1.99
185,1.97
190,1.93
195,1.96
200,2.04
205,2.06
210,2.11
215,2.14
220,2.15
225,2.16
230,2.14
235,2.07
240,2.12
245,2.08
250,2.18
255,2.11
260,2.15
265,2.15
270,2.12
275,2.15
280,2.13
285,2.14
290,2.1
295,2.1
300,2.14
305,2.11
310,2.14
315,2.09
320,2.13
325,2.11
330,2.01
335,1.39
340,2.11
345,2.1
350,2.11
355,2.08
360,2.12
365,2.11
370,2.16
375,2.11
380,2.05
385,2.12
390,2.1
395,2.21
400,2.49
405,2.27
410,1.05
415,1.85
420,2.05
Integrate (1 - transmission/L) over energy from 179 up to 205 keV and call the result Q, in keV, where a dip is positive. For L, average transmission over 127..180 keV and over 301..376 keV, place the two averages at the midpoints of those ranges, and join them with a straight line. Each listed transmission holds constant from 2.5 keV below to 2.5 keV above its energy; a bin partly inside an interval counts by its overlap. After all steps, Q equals 1.7 keV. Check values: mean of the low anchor 2.14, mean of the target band 1.99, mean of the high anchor 2.06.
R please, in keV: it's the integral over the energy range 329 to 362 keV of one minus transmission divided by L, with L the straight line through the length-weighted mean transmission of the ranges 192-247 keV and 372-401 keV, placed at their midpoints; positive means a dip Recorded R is 2.5 keV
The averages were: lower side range 2.09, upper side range 2.16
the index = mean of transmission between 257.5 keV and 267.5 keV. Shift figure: 2.15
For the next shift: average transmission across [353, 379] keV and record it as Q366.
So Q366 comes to 2.11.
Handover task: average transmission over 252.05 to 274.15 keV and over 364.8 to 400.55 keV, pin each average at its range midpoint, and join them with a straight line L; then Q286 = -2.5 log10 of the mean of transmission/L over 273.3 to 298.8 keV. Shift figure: 0.01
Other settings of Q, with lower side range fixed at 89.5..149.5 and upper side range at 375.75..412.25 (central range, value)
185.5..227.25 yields 1.29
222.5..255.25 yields -0.12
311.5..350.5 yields 1.38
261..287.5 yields -0.47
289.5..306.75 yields -0.19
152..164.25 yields 0.15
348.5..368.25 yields -0.39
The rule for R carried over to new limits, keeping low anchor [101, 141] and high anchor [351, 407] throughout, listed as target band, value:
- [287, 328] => 0.92 keV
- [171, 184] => 0.67 keV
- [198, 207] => 0.47 keV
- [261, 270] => 0.09 keV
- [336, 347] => 0.79 keV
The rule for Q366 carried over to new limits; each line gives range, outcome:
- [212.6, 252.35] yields 2.13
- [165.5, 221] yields 2.05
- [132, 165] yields 2.16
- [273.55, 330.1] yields 2.12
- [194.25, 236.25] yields 2.1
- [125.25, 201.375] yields 2.09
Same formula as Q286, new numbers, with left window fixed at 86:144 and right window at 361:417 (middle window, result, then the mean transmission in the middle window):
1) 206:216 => 0.01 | 2.11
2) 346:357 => -0.02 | 2.1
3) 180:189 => 0.09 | 1.97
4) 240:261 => -0.01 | 2.13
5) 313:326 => -0.02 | 2.11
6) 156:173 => 0.01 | 2.13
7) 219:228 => -0.02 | 2.15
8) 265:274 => -0.02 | 2.13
